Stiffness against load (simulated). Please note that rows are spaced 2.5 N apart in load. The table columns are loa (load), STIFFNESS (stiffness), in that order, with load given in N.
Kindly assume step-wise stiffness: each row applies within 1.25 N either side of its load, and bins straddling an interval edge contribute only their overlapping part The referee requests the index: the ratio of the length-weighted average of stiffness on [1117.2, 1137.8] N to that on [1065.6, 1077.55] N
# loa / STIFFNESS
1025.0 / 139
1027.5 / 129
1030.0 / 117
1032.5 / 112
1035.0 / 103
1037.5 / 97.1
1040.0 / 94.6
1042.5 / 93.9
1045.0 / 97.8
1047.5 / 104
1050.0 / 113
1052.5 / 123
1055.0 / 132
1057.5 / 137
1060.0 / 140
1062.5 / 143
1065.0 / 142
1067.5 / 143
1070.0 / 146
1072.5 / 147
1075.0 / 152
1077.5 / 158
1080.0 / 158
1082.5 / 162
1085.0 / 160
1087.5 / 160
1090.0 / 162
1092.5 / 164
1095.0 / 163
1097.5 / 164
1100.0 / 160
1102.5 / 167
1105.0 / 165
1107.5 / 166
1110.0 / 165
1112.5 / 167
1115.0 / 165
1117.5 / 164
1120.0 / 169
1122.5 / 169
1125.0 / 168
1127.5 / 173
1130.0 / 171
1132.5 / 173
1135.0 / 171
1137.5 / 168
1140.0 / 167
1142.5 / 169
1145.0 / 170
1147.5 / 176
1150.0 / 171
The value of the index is 1.1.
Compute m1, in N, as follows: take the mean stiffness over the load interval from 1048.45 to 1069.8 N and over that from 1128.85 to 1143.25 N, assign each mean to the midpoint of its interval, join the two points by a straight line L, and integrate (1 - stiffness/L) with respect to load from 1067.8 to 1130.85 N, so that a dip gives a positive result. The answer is -3.93 N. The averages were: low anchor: 134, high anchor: 170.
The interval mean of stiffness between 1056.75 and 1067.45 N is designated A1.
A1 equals 141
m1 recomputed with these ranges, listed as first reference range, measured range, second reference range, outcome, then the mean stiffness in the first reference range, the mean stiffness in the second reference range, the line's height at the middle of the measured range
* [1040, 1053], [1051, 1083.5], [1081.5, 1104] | -3.6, 104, 162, 130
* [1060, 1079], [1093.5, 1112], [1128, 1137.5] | -0.5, 147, 171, 160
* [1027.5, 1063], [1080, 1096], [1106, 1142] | -2.0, 115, 168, 144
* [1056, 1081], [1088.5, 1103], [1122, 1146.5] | -0.6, 146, 170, 156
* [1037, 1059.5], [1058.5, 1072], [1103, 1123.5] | -1.8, 112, 166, 126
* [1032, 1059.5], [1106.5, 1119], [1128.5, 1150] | -1.0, 111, 171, 154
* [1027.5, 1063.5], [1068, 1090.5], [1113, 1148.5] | -3.1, 115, 169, 137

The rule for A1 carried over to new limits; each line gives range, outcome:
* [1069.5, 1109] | 160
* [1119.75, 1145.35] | 170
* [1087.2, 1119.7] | 164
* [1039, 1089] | 136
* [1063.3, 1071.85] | 144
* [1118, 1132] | 170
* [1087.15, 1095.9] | 162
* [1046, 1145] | 156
